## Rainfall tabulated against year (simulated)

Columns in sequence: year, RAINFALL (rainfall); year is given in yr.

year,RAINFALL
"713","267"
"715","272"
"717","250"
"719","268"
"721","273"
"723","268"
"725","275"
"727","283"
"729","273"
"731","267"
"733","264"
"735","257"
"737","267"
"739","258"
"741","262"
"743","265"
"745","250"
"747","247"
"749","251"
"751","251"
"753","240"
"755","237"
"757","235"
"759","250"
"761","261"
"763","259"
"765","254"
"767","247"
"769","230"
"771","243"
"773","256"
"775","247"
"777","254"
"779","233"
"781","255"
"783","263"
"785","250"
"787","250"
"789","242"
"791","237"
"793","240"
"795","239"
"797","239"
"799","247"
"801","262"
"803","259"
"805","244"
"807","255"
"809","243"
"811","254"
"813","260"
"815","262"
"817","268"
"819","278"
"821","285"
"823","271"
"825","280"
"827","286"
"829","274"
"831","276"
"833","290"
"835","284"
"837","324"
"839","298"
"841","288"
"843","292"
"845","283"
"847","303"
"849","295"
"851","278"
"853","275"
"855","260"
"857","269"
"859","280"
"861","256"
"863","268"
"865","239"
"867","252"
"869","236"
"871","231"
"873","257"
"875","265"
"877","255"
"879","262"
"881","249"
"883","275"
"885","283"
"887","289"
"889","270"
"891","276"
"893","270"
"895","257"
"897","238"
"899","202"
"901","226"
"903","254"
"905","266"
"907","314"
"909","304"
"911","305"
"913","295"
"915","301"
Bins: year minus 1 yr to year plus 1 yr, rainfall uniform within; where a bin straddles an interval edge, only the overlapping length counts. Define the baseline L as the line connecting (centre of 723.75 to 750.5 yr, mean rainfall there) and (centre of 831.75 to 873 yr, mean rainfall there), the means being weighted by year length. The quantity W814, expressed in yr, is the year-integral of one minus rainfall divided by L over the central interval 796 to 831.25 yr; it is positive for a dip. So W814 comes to 1.0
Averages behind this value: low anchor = 263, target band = 263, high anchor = 275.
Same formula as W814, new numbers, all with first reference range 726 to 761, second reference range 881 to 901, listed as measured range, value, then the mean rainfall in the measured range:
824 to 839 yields -1.74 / 288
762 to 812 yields 1.81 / 248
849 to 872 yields -0.10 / 260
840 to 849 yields -1.15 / 292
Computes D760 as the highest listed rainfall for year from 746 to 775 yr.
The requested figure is 261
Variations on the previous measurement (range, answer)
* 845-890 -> 303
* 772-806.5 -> 263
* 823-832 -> 286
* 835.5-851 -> 324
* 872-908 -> 314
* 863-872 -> 268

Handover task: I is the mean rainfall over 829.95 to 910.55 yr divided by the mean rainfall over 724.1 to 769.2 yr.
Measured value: 1.05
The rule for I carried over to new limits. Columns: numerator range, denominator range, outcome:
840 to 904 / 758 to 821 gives 1.05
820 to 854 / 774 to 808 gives 1.16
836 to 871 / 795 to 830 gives 1.05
